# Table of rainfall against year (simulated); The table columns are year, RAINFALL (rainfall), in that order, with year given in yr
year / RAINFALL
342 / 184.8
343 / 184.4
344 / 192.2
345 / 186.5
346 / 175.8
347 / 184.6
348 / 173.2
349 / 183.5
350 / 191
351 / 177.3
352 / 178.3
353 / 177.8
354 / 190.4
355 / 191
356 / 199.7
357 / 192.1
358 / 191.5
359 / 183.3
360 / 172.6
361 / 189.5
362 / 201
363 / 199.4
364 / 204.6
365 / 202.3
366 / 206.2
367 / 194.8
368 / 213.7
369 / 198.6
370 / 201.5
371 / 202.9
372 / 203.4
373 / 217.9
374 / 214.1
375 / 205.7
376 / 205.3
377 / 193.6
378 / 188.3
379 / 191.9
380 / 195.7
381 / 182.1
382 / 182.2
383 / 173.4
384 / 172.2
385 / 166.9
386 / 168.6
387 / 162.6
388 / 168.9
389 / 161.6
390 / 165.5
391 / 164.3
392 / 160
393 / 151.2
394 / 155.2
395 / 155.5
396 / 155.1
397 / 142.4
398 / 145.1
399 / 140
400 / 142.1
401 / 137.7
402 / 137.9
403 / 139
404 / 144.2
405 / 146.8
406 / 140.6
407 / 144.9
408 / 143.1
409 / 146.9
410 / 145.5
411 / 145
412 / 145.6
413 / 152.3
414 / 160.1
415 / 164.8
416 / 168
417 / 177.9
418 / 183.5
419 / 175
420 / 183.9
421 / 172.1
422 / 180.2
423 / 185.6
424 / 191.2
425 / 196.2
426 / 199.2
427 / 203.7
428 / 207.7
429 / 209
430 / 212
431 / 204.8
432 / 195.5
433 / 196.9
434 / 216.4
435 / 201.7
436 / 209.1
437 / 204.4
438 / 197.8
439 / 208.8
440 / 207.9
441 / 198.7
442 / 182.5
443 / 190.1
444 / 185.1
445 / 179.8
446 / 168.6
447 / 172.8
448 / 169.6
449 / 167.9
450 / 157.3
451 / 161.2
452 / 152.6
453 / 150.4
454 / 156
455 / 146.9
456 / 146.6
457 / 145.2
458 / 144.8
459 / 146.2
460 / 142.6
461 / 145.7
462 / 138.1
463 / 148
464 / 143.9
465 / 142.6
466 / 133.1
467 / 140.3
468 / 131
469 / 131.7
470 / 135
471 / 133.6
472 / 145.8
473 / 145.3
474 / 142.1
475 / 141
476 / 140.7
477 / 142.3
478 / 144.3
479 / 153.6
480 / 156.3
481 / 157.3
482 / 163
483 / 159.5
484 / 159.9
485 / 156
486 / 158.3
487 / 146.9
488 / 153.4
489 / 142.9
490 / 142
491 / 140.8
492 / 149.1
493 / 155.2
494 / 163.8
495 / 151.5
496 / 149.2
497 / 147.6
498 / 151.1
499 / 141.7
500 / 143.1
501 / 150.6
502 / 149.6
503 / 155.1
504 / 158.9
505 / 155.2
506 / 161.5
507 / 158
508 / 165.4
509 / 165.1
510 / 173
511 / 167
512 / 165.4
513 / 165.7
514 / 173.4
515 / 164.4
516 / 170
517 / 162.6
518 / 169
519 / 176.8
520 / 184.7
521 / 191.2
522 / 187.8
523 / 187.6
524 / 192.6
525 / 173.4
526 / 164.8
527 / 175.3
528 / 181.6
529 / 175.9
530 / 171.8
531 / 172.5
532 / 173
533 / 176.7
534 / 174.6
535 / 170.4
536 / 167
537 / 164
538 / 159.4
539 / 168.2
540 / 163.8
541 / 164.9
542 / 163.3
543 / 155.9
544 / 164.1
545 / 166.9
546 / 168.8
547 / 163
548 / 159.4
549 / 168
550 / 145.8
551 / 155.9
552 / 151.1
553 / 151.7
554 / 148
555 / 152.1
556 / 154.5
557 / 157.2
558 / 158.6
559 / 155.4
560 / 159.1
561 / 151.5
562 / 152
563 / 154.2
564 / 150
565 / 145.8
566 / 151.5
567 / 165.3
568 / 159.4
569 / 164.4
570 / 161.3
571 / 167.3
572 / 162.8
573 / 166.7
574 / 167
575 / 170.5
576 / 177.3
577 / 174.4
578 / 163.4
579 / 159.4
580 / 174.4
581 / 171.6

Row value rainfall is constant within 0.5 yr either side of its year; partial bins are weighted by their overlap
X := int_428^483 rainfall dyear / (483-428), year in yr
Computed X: 165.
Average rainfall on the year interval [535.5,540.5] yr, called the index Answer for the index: 164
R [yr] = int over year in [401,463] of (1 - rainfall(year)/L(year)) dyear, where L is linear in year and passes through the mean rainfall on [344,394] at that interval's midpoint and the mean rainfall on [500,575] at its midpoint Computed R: 2.3 yr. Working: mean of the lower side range 187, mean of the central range 172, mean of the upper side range 164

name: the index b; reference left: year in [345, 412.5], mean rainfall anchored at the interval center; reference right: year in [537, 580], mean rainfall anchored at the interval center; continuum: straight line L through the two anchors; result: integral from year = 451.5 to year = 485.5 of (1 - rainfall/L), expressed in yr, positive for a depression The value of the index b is 4.40 yr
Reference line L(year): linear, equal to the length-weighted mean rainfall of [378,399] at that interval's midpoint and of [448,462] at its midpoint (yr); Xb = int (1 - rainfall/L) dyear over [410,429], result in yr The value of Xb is -2.2 yr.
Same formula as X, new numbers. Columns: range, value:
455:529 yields 155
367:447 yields 178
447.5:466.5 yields 149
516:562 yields 167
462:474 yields 139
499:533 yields 169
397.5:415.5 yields 146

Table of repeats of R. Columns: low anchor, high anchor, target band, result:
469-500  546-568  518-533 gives -2.61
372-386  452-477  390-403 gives 2.30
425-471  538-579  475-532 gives 1.51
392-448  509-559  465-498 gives 4.45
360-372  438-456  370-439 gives 4.36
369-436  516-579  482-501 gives 2.02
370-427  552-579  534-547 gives -0.36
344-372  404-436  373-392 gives 0.44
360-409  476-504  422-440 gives -4.15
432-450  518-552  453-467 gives 3.15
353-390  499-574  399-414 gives 3.32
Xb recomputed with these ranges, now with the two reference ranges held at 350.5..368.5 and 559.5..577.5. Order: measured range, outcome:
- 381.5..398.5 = 2.4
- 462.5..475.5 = 2.7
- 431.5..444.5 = -1.4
